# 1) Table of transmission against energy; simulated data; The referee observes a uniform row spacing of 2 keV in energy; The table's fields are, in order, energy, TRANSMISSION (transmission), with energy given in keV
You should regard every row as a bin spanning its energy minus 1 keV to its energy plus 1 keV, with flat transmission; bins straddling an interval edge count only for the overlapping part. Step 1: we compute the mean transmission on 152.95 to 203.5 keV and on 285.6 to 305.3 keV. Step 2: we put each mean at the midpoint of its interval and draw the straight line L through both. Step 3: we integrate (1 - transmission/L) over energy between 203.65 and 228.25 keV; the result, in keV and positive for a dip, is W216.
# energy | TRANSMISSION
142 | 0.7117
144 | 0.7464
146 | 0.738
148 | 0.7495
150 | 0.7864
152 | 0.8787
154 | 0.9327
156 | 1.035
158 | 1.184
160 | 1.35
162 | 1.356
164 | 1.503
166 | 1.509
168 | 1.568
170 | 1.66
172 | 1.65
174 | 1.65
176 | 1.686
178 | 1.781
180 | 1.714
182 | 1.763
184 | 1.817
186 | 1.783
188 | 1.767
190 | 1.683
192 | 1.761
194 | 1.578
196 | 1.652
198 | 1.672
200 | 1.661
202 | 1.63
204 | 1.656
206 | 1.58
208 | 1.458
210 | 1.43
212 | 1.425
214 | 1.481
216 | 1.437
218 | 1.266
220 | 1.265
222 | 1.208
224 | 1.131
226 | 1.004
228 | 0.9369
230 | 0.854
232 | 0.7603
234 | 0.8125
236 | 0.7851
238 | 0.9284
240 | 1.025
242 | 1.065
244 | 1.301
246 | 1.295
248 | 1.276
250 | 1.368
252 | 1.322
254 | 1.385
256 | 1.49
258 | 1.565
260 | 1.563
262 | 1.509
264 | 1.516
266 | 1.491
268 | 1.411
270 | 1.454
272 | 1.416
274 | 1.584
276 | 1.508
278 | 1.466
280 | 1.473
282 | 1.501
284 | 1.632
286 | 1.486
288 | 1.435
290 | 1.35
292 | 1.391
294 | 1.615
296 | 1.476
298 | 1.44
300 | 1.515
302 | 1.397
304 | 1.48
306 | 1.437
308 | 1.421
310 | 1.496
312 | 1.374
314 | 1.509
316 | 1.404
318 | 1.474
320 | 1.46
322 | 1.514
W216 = 3.3 keV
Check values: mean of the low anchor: 1.57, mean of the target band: 1.33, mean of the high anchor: 1.46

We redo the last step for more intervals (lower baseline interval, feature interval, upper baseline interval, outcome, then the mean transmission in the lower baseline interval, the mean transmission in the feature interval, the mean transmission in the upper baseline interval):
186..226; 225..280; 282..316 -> 8.08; 1.51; 1.27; 1.47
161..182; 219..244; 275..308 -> 8.91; 1.62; 0.994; 1.47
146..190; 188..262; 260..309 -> 5.89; 1.42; 1.33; 1.48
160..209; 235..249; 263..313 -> 4.07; 1.64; 1.1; 1.47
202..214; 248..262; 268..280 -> 0.46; 1.52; 1.44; 1.48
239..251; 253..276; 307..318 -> -3.66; 1.22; 1.49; 1.44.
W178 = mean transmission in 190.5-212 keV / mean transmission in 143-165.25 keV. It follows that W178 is 1.6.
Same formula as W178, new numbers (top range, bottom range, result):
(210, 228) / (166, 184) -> 0.75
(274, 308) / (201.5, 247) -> 1.23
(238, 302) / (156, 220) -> 0.91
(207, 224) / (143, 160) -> 1.49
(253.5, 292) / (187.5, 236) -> 1.09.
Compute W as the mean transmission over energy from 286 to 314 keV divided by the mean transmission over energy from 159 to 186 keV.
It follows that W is 0.9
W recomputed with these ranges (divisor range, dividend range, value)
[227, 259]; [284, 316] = 1.28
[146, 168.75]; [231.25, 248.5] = 0.89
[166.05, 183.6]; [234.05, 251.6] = 0.67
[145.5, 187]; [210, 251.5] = 0.82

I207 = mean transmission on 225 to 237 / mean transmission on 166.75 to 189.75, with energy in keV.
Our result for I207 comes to 0.50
